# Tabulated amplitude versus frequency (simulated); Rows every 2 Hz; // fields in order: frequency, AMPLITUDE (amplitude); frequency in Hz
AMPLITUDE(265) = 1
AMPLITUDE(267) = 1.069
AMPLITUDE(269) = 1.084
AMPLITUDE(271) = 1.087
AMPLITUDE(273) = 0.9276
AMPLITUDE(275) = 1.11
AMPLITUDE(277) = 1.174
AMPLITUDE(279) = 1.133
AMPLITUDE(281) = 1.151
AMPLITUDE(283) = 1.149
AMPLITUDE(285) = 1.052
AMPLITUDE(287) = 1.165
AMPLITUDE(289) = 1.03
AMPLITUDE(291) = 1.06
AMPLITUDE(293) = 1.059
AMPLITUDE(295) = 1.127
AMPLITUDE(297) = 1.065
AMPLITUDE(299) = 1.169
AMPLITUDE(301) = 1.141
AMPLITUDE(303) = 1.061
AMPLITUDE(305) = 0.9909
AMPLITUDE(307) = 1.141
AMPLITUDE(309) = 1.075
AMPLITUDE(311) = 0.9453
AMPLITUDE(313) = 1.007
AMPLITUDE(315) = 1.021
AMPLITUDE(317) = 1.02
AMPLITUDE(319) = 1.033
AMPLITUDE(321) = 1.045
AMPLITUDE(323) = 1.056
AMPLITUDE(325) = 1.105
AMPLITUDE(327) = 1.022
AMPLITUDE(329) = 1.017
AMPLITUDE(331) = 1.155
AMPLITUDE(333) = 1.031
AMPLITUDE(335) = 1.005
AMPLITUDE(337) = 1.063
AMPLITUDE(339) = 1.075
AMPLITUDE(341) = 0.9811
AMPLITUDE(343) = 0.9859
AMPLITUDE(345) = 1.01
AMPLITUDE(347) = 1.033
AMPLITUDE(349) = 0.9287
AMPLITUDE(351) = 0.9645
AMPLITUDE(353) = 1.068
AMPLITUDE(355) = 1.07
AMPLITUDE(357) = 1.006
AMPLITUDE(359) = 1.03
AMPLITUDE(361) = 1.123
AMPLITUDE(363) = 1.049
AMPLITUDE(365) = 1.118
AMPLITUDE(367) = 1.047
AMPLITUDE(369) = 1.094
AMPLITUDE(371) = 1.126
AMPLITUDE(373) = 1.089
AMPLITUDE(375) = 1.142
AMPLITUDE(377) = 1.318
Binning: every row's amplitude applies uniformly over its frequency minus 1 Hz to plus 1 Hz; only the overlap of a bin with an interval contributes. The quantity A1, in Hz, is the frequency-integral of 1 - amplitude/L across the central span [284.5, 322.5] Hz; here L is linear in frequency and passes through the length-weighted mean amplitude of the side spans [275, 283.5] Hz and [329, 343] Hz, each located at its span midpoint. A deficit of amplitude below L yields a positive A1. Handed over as 1.4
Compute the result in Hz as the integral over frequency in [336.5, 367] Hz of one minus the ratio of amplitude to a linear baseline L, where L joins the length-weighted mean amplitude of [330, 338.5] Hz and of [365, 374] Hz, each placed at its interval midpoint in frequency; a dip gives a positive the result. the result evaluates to 1.26 Hz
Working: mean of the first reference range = 1.06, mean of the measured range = 1.03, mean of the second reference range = 1.09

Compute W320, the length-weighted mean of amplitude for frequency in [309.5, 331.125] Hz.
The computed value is 1.03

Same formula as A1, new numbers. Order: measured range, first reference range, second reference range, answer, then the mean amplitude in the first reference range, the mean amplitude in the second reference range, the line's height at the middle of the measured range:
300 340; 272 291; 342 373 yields 0.8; 1.1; 1.05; 1.07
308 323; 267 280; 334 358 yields 0.3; 1.08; 1.02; 1.04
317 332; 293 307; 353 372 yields 0.4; 1.09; 1.07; 1.09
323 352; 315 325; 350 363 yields 0.4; 1.04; 1.04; 1.04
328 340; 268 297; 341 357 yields -0.4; 1.09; 1.01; 1.03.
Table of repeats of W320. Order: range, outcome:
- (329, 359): 1.03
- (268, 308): 1.09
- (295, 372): 1.05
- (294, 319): 1.06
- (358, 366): 1.08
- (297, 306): 1.09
